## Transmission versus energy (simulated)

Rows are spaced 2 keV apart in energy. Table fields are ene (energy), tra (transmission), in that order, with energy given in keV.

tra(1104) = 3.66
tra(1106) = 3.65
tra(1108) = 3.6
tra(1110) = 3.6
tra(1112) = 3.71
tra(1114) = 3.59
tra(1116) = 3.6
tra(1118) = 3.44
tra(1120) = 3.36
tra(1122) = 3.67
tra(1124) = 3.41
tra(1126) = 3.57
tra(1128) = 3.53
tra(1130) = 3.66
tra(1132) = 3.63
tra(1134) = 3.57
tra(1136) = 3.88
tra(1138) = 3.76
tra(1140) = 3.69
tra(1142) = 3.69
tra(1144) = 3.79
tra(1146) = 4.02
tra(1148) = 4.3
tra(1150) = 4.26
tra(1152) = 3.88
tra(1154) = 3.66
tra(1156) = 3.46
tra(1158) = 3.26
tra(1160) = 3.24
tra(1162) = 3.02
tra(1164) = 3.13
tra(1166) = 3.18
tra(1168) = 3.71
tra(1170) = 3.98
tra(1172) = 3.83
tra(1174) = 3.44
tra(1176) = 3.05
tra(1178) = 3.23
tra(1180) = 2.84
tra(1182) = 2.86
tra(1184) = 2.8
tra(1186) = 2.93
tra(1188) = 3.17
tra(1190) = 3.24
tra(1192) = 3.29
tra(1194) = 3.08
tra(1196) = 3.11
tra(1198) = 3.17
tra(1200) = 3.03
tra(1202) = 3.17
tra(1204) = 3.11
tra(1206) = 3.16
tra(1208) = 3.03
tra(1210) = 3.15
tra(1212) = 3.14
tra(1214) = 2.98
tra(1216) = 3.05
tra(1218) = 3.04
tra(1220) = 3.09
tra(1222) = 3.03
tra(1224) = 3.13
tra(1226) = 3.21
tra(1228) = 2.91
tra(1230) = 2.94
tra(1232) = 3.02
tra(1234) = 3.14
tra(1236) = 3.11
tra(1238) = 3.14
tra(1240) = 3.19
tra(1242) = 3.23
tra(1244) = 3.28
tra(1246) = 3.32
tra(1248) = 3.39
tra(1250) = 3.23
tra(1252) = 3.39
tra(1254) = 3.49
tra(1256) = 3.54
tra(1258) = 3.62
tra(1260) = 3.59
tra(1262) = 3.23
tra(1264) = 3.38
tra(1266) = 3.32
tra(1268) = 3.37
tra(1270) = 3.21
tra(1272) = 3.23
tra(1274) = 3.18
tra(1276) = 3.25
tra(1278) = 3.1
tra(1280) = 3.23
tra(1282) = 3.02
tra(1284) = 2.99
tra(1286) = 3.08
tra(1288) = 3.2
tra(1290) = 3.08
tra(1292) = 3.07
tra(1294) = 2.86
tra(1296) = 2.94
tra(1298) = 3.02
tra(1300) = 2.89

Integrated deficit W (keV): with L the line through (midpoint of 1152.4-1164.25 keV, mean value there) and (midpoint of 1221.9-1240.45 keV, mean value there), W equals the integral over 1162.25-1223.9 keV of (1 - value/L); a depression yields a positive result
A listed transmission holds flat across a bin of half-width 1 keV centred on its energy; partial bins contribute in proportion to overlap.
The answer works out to 1.0 keV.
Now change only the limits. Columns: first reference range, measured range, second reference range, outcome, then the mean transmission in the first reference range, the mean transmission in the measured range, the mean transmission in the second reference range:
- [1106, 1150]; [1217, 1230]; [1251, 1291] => 1.34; 3.68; 3.06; 3.27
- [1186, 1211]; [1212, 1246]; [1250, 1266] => 1.96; 3.13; 3.1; 3.44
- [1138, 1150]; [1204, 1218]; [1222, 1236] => 0.68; 3.92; 3.08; 3.06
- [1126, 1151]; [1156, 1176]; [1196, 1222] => 0.68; 3.81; 3.4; 3.09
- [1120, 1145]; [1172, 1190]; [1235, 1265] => 2.17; 3.64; 3.09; 3.34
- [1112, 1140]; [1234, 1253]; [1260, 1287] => 0.25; 3.6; 3.25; 3.21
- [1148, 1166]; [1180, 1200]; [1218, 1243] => 1.60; 3.52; 3.06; 3.09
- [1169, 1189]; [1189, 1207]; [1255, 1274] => 0.54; 3.21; 3.15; 3.38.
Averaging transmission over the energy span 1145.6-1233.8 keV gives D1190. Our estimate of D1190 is 3.25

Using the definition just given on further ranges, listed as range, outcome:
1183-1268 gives 3.18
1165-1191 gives 3.25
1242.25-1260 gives 3.41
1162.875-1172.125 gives 3.53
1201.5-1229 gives 3.08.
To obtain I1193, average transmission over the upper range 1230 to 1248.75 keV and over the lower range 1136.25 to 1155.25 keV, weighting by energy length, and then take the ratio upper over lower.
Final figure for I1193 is 0.82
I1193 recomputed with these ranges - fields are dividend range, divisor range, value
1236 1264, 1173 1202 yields 1.08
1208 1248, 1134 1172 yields 0.85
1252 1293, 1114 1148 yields 0.89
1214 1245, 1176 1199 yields 1.01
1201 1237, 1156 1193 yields 0.95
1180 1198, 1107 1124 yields 0.86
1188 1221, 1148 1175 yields 0.87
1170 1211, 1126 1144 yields 0.86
